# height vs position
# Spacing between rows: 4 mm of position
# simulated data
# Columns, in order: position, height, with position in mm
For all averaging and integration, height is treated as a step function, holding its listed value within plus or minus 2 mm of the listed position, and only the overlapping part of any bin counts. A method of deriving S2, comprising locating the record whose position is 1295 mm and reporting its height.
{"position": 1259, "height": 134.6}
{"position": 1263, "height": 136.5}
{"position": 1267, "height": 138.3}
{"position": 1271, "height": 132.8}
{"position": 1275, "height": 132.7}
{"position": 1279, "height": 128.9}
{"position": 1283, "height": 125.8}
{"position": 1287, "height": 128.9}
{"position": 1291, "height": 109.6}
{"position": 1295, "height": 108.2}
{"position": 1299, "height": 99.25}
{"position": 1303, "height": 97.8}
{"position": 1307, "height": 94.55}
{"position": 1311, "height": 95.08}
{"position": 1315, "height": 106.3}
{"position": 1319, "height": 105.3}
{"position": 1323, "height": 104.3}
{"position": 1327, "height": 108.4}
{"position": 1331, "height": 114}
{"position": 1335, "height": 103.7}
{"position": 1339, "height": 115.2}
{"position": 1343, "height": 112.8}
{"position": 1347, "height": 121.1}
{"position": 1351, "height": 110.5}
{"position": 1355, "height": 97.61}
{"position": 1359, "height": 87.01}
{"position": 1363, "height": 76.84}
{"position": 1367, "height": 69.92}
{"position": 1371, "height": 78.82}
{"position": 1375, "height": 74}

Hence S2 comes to 108.2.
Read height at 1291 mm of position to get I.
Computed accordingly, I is 109.6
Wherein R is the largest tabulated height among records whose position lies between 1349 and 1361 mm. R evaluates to 110.5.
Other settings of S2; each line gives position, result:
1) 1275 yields 132.7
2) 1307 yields 94.55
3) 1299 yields 99.25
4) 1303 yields 97.8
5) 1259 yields 134.6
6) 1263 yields 136.5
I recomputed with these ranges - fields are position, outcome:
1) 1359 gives 87.01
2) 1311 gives 95.08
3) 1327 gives 108.4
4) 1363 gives 76.84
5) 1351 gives 110.5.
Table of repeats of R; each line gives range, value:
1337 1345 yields 115.2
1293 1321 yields 108.2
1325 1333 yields 114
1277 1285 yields 128.9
